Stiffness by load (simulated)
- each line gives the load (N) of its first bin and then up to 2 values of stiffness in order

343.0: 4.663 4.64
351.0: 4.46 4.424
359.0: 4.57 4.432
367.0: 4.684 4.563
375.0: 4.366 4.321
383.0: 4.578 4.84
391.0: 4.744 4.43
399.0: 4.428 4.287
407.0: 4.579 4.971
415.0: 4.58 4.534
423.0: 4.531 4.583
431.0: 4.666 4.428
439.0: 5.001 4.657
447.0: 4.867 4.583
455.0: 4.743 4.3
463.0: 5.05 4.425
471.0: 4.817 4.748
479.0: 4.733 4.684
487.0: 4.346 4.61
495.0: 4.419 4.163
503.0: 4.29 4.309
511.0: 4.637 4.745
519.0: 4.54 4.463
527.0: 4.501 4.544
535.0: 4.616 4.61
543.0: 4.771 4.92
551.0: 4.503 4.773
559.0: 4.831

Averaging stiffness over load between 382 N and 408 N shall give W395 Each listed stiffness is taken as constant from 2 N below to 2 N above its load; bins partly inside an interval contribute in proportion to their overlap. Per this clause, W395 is 4.55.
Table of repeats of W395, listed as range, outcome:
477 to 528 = 4.5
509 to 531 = 4.57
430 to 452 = 4.71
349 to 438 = 4.55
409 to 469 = 4.66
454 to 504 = 4.57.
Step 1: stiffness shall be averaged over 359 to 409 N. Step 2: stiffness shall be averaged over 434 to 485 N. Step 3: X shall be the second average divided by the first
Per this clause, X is 1.04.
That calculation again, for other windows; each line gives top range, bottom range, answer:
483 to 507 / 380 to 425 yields 0.96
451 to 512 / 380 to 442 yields 0.99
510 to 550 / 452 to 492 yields 1.00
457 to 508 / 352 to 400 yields 1.00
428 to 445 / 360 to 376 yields 1.03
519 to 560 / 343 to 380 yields 1.03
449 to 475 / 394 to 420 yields 1.02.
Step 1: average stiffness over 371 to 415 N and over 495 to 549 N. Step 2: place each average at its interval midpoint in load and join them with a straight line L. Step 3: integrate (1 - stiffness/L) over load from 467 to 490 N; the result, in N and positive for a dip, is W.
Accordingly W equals -0.5 N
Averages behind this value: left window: 4.56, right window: 4.54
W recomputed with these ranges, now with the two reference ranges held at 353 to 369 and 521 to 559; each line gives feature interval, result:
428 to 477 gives -1.1 N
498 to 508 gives 0.8 N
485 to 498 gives 0.5 N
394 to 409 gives 0.4 N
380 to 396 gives -0.3 N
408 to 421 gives -0.4 N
